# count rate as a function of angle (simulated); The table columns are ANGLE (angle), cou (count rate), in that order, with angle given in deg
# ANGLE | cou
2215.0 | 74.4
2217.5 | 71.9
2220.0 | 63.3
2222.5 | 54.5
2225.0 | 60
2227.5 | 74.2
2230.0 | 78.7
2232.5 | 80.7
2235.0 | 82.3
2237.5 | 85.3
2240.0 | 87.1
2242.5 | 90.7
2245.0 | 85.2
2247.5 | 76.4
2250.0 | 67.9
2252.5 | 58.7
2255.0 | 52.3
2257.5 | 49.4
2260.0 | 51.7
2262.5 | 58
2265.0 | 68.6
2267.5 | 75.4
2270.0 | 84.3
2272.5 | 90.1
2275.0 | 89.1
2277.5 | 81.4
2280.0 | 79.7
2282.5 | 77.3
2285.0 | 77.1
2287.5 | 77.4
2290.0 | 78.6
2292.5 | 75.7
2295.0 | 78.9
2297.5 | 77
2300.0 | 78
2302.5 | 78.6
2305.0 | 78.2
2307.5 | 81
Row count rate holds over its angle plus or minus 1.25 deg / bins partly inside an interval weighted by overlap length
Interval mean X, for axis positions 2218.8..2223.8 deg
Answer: 58.9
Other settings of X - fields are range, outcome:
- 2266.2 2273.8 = 83.2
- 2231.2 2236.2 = 81.5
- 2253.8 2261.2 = 51.1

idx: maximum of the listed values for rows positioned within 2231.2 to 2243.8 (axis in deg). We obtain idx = 90.7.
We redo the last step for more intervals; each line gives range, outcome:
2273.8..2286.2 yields 89.1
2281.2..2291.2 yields 78.6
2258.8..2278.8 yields 90.1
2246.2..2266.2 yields 76.4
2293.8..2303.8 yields 78.9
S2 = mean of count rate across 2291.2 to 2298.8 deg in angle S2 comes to 77.2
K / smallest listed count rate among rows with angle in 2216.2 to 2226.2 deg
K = 54.5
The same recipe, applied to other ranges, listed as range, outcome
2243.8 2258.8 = 49.4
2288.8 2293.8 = 75.7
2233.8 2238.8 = 82.3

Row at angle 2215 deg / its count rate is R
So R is 74.4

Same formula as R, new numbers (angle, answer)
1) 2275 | 89.1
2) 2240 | 87.1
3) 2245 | 85.2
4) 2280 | 79.7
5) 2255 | 52.3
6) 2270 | 84.3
